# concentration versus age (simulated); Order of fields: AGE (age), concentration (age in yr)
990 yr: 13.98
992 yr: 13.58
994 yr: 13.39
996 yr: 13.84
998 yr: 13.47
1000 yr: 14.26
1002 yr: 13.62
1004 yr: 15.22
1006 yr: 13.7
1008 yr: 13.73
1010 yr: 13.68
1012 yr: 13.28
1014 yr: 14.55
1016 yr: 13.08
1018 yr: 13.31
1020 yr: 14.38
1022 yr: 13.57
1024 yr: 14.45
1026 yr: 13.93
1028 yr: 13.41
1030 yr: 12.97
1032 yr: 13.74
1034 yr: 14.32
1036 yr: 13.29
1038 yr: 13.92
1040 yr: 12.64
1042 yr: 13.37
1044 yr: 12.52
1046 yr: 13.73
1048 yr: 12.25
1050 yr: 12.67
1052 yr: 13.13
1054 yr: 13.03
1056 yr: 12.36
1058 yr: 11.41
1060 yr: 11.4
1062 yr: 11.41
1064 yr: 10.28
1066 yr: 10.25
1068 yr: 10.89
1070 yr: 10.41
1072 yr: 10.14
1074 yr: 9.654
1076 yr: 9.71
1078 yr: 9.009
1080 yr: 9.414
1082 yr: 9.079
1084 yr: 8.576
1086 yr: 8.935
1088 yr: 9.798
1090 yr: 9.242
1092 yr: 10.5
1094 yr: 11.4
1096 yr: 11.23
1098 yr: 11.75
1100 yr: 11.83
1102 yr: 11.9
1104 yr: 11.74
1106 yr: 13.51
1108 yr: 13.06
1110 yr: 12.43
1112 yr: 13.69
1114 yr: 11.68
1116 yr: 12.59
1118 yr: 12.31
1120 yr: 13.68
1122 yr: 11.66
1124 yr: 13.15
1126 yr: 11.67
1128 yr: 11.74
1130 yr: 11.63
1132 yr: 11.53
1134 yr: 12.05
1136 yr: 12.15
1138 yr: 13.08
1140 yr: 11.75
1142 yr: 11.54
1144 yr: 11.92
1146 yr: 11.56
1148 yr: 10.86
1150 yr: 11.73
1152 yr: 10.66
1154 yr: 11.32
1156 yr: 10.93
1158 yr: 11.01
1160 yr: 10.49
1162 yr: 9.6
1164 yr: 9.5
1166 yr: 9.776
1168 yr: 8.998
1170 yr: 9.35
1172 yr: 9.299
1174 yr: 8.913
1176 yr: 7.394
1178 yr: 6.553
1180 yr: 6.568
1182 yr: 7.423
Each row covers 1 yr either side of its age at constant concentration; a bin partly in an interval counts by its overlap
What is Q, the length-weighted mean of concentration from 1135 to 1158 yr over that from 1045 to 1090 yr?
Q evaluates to 1.07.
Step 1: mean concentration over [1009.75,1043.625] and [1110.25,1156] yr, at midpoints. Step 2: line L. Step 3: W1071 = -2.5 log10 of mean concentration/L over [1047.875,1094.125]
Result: 0.22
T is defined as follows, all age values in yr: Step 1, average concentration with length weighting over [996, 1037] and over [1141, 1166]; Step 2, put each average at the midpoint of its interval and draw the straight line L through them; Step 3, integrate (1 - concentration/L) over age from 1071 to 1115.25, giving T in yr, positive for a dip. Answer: 4.70 yr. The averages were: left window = 13.8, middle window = 10.8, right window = 10.9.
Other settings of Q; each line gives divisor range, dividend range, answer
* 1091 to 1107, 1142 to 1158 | 0.96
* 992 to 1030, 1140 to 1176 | 0.75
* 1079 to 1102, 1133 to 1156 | 1.14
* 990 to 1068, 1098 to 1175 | 0.87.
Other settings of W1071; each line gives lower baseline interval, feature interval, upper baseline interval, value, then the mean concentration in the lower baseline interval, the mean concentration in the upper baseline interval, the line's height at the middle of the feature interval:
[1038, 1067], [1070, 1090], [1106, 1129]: 0.30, 12.2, 12.6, 12.4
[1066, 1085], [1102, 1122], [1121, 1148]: -0.15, 9.68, 11.9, 11.1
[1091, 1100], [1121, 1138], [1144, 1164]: -0.09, 11.3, 10.9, 11.1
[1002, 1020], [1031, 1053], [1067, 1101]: -0.08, 13.8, 10.1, 12.2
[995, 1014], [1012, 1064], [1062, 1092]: -0.10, 13.9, 9.76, 12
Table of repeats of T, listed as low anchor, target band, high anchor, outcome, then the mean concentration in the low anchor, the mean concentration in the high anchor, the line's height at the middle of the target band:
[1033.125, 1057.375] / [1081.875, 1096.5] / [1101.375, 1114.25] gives 3.35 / 13.1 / 12.6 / 12.8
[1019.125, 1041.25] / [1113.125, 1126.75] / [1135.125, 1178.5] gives -1.25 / 13.7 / 10.4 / 11.4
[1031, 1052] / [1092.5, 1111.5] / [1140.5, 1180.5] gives -0.87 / 13.2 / 9.96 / 11.6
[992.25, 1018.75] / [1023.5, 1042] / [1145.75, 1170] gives -0.57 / 13.8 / 10.5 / 13.2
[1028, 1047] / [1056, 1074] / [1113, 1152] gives 3.03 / 13.4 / 12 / 13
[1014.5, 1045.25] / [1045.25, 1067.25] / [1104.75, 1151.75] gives 2.05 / 13.5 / 12.2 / 13.2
